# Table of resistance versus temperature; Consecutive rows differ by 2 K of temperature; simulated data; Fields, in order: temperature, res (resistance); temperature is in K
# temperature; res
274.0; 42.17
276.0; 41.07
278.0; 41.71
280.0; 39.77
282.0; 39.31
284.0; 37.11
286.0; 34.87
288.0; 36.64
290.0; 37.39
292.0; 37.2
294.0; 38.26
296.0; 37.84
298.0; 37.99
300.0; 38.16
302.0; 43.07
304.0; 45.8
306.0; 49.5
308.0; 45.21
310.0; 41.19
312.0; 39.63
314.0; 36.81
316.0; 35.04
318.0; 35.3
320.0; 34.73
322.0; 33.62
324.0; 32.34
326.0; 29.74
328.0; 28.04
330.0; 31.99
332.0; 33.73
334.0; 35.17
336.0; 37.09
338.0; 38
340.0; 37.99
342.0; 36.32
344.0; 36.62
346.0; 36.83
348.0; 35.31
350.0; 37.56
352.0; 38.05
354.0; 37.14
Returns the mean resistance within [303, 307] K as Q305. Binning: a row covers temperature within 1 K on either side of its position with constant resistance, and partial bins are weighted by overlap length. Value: 47.6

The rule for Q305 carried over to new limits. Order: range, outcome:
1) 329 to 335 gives 33.6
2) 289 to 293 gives 37.3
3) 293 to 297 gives 38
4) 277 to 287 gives 38.6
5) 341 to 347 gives 36.6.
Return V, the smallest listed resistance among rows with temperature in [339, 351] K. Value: 35.31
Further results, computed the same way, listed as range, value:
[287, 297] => 36.64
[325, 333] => 28.04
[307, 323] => 33.62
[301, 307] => 43.07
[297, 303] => 37.99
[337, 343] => 36.32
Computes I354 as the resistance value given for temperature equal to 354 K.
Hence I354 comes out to 37.14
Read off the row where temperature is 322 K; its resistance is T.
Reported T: 33.62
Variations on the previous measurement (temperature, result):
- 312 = 39.63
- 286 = 34.87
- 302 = 43.07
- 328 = 28.04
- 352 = 38.05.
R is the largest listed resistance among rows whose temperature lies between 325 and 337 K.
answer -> 37.09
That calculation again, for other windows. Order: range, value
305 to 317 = 49.5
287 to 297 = 38.26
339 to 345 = 37.99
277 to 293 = 41.71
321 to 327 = 33.62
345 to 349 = 36.83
